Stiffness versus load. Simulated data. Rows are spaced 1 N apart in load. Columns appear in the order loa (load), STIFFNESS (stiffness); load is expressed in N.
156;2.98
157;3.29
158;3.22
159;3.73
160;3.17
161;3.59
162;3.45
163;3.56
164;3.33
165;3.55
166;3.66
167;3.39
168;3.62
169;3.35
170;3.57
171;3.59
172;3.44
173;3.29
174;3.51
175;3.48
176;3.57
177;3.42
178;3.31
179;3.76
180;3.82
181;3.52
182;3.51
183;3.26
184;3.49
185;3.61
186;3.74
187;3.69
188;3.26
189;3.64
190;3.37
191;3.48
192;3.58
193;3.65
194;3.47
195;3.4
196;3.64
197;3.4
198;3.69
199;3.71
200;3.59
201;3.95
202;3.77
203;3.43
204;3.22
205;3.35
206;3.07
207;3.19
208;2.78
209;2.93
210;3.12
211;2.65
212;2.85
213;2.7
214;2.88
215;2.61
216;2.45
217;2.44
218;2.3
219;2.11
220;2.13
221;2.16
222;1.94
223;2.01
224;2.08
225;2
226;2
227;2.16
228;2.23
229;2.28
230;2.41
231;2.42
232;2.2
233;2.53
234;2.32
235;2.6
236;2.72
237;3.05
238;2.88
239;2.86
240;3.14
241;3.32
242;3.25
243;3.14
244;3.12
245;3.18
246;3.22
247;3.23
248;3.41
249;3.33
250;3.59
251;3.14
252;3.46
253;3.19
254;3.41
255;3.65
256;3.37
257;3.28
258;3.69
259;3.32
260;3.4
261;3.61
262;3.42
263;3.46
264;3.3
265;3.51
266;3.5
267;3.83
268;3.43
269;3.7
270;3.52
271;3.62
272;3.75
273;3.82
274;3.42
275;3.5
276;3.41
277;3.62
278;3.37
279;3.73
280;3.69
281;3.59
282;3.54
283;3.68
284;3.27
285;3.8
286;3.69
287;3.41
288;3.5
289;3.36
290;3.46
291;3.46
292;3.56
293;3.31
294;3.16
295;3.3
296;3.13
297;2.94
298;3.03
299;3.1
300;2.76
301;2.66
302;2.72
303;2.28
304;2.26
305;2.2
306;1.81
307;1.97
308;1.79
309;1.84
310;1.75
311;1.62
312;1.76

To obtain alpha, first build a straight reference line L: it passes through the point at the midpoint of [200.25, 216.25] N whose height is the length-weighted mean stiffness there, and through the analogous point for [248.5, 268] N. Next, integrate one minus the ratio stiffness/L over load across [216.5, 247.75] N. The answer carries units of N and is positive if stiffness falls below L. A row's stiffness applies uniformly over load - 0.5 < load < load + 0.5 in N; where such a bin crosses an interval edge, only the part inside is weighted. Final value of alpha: 6.6 N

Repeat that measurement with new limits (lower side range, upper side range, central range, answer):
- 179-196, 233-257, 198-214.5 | 0.97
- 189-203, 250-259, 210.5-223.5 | 4.14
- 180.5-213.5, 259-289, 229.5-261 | 3.52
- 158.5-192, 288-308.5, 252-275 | -3.71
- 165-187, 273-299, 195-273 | 9.88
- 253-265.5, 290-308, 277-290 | -2.16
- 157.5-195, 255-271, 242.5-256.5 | 0.73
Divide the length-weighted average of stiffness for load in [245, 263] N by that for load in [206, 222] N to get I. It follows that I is 1.30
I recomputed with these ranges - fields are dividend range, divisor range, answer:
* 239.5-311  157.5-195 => 0.92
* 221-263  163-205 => 0.83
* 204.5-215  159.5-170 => 0.85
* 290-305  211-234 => 1.28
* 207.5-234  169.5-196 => 0.68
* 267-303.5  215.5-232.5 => 1.54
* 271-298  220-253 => 1.27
